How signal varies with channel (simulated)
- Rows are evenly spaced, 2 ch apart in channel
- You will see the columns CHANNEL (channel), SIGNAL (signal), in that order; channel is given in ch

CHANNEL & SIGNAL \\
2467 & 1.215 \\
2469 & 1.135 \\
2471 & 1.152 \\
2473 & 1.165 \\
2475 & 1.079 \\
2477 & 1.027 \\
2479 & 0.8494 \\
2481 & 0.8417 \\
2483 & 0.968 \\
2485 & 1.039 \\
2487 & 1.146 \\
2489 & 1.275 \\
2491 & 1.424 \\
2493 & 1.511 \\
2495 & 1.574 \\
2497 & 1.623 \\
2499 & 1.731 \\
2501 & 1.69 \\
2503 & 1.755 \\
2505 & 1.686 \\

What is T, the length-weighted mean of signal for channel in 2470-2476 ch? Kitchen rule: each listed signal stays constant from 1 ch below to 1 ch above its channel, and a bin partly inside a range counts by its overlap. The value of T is 1.13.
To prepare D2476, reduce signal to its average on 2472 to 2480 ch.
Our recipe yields 1.03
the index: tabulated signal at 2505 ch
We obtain 1.686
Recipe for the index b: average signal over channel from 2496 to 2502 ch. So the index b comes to 1.68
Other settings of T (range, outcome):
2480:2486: 0.95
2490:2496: 1.5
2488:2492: 1.35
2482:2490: 1.11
